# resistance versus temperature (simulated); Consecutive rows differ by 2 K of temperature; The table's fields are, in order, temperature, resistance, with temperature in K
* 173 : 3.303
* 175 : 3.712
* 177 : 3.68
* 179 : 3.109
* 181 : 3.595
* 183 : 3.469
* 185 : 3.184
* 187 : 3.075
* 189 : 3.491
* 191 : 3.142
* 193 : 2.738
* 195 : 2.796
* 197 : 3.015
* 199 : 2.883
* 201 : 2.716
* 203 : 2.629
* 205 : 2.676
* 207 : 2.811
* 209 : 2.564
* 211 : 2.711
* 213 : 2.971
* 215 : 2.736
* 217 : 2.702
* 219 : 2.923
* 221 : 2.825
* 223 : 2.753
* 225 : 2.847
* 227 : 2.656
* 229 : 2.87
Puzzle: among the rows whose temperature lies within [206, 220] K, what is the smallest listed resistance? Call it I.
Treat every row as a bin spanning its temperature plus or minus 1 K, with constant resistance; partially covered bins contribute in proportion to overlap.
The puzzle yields 2.564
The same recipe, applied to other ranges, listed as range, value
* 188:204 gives 2.629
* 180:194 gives 2.738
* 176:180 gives 3.109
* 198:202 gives 2.716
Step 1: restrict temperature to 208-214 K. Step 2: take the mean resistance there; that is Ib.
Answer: 2.75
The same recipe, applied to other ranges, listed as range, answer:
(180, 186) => 3.42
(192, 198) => 2.85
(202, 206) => 2.65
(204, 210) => 2.68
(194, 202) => 2.85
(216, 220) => 2.81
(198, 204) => 2.74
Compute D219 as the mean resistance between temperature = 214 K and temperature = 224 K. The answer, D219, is 2.79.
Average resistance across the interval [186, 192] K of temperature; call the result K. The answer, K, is 3.24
